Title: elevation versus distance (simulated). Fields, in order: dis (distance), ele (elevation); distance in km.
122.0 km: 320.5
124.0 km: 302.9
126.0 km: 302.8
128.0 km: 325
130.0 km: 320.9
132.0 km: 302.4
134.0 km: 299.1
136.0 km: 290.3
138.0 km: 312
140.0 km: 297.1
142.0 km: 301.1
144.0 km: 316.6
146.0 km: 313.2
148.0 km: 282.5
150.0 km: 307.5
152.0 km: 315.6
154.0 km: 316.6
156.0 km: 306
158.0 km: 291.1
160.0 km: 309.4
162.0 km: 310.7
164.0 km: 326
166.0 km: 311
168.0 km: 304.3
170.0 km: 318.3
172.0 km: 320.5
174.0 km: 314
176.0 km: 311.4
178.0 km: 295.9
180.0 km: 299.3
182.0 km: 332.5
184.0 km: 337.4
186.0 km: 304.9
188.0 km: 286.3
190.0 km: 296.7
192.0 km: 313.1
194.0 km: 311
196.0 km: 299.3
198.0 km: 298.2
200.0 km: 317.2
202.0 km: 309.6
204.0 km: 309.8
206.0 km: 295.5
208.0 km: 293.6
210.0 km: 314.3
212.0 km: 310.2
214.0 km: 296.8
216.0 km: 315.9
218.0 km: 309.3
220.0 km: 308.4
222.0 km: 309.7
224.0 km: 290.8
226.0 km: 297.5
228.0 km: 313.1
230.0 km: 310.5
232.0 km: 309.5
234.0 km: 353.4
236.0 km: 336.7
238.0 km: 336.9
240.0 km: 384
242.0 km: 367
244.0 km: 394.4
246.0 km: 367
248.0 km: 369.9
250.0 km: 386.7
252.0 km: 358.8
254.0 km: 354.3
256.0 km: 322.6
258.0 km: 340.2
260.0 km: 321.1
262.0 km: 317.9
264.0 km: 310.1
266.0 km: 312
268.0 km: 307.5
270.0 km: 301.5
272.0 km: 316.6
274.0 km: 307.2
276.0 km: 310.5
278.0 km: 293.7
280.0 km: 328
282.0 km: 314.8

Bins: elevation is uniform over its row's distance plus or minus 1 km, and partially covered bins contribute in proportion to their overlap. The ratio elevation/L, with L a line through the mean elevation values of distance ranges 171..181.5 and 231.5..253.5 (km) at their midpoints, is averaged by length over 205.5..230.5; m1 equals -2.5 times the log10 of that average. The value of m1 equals 0.12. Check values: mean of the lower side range 309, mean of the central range 305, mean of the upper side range 361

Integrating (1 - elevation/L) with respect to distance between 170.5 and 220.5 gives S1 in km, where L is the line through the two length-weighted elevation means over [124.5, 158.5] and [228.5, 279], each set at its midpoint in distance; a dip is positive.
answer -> 1.87 km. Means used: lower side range 306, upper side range 335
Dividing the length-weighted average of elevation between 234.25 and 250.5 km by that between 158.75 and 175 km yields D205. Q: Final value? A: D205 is 1.2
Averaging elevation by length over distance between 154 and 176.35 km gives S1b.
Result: 311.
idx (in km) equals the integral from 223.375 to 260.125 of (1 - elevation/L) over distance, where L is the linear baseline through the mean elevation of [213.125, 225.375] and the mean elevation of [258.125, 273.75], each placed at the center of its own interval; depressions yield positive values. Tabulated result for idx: -4.1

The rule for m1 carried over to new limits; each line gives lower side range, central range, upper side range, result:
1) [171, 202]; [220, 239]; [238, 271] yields 0.05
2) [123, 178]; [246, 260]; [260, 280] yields -0.14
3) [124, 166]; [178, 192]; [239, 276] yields 0.04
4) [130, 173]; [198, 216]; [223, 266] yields 0.07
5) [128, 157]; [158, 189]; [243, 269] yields 0.02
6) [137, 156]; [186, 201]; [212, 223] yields 0.02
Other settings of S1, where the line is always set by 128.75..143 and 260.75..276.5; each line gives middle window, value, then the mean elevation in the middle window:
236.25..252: -3.1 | 370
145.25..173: -0.4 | 309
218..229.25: 0.1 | 305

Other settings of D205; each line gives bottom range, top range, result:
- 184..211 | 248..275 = 1.08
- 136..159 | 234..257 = 1.19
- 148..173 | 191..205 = 0.99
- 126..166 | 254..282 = 1.03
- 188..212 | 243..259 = 1.19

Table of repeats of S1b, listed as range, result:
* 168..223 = 308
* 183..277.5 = 322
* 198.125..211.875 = 306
